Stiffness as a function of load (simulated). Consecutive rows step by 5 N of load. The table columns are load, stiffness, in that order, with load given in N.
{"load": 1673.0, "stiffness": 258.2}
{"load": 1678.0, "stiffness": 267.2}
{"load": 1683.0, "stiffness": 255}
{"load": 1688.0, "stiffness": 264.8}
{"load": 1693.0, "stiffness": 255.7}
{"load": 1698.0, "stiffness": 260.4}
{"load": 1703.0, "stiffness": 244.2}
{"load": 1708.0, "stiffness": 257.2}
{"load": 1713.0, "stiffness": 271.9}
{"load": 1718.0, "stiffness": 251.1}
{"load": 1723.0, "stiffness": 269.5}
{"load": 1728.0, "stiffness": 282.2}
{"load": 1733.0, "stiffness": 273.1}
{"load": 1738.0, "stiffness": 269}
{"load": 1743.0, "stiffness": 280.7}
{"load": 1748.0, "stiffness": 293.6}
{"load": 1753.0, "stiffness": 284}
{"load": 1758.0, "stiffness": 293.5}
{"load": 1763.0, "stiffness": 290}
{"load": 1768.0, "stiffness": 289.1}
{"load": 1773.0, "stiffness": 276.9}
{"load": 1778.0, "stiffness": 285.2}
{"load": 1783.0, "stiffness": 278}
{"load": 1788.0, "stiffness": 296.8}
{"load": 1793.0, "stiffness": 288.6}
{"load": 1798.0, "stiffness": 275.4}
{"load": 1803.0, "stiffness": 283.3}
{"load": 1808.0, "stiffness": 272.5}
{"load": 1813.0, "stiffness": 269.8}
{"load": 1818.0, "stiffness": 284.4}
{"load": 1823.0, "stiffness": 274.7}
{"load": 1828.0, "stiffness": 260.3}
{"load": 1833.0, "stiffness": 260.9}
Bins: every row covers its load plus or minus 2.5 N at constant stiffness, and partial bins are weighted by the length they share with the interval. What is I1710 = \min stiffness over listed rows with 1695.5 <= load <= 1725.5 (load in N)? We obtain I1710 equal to 244.2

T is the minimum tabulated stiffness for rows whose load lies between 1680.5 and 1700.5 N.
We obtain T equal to 255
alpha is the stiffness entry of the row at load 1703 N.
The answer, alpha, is 244.2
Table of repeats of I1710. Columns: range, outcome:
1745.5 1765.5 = 284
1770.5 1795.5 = 276.9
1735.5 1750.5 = 269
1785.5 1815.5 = 269.8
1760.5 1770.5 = 289.1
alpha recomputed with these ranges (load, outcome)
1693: 255.7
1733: 273.1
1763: 290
